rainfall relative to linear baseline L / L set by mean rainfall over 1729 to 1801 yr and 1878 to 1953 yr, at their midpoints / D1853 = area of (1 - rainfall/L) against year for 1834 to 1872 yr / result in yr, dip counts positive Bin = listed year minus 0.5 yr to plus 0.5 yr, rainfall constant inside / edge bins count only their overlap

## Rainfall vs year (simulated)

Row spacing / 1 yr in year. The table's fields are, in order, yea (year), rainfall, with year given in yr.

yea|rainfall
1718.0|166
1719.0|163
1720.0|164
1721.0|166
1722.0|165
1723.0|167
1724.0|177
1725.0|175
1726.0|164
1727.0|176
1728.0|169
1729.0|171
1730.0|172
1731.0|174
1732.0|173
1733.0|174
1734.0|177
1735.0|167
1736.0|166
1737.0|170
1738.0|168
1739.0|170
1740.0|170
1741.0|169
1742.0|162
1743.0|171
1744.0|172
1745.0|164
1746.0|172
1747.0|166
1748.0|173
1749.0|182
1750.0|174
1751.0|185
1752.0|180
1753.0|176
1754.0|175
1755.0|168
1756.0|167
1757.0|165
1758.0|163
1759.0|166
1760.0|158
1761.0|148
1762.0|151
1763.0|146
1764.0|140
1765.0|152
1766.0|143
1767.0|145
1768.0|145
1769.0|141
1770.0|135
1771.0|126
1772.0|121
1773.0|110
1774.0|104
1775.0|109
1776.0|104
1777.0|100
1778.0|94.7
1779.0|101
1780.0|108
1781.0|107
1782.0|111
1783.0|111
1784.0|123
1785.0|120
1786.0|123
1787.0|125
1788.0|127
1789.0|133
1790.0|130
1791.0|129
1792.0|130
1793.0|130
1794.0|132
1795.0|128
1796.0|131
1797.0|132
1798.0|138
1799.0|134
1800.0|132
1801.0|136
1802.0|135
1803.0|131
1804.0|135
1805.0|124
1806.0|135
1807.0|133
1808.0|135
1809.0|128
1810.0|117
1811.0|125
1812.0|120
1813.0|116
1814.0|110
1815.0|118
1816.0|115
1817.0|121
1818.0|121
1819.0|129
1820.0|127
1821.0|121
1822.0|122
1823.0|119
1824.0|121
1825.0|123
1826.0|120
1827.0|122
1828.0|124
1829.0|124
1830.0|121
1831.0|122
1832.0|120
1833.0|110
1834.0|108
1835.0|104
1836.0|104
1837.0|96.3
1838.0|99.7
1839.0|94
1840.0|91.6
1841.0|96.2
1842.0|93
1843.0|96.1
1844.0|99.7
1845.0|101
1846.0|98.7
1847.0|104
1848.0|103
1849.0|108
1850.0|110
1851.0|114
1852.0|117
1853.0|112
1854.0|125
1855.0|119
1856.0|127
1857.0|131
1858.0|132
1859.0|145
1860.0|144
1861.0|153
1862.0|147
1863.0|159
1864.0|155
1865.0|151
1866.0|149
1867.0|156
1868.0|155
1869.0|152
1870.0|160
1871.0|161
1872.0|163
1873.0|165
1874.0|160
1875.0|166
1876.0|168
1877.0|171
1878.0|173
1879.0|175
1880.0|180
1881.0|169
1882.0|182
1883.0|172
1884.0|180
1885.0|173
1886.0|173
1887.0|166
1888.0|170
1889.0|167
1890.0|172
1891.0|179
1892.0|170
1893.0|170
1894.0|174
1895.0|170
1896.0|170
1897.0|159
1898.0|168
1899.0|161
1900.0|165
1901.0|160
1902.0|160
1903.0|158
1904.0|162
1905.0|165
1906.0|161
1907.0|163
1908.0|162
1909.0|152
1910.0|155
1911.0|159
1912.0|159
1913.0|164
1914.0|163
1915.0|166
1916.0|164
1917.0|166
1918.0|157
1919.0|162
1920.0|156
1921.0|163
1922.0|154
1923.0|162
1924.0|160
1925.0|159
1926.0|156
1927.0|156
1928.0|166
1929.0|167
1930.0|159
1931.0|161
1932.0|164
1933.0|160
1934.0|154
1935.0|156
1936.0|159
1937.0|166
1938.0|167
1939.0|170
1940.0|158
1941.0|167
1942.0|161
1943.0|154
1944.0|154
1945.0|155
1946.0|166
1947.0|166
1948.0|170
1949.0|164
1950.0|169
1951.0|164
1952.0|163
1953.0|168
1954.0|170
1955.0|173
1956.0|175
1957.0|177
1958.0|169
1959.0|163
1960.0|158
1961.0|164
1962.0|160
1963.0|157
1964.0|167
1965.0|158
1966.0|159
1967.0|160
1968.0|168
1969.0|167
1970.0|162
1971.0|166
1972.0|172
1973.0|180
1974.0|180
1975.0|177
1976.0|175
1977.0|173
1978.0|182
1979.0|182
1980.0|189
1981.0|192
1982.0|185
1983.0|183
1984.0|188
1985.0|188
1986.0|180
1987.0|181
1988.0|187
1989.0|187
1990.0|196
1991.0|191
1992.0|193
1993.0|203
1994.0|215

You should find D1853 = 8.0 yr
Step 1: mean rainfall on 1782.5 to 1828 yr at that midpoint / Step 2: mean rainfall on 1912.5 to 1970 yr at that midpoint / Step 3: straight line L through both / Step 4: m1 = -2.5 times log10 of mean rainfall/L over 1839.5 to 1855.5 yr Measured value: 0.29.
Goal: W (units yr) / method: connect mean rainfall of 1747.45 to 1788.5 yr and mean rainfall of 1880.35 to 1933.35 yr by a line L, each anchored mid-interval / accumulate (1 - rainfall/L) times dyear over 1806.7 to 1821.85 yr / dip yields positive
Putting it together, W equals 2.6 yr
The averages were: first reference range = 139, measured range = 122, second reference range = 164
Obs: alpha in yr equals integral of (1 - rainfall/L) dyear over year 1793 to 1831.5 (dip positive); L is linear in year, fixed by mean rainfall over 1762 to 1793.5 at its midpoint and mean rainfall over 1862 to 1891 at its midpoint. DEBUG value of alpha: 3.4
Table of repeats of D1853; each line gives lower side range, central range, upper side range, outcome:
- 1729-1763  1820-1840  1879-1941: 6.3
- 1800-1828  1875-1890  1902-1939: -2.5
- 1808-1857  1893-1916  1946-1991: -2.8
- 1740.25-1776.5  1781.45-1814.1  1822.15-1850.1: 0.8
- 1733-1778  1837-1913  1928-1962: 6.0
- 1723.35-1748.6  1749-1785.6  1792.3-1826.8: 3.3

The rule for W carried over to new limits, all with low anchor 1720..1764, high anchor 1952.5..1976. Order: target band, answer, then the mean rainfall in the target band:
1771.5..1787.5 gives 5.5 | 111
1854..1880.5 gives 2.2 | 154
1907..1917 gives 0.4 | 161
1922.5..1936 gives 0.6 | 160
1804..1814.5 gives 2.7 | 125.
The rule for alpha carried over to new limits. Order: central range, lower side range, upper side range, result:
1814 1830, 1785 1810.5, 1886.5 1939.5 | 1.84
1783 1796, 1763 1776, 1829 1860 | -0.19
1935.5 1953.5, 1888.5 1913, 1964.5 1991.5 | 0.91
